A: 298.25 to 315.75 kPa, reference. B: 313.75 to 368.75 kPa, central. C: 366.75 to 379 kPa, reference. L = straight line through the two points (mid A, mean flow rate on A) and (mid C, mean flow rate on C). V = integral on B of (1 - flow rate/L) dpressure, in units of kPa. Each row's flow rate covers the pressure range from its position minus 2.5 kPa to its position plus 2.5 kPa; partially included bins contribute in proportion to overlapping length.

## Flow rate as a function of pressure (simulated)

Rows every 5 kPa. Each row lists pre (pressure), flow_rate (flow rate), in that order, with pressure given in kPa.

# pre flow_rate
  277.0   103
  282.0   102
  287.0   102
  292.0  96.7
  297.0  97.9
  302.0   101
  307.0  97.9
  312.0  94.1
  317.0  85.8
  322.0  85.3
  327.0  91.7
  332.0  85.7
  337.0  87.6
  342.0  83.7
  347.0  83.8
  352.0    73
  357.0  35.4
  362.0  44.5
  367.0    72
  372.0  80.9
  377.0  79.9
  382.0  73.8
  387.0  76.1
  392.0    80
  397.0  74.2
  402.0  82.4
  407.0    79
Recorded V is 7.7 kPa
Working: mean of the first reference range 96.8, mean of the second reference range 78.5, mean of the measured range 75.6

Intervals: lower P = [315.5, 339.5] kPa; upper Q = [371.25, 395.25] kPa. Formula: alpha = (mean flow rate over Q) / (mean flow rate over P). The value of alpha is 0.9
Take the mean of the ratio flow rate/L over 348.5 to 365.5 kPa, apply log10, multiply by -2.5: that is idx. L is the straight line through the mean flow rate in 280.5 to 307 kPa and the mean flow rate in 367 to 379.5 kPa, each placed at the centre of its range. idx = 0.47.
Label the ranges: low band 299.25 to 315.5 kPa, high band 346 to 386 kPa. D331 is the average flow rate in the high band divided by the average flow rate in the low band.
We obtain 0.7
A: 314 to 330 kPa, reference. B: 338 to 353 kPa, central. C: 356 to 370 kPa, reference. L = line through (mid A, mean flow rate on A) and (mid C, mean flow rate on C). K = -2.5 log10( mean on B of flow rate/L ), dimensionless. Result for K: -0.20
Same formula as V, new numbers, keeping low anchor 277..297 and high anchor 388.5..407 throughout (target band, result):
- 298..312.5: -0.22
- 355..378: 6.11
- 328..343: 0.72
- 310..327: 0.98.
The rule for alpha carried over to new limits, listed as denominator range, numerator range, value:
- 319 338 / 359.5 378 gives 0.78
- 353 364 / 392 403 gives 1.77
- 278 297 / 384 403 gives 0.78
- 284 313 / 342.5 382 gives 0.69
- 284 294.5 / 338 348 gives 0.85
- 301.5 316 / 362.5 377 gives 0.76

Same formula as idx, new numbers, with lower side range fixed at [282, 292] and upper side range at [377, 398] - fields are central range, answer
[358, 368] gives 0.482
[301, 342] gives 0.025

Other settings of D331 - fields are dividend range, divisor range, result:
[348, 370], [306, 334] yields 0.65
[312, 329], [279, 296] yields 0.88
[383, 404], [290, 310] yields 0.79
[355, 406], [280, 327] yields 0.74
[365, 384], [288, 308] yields 0.78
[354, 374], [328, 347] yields 0.68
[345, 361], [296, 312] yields 0.63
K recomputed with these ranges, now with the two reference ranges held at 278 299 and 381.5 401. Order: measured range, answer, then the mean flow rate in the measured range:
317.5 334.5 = 0.05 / 87.4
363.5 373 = 0.13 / 72.4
